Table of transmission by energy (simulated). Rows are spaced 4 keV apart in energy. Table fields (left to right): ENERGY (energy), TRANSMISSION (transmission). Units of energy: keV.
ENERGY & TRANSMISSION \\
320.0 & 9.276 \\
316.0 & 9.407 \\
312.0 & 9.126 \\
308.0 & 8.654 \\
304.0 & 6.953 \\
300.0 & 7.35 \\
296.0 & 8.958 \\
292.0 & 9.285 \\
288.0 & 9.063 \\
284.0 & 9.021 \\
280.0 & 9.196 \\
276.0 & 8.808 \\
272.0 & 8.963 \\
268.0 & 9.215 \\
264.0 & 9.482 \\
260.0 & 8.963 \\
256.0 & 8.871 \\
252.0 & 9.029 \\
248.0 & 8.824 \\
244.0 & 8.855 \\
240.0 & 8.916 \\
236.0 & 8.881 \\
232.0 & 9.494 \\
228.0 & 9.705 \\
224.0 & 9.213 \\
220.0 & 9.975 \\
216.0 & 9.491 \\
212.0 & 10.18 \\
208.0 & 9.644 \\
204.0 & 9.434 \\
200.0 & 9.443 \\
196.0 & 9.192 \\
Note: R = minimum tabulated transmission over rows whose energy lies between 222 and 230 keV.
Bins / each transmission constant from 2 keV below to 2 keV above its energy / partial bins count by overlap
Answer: 9.213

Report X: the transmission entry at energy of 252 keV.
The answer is 9.029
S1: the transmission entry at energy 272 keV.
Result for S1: 8.963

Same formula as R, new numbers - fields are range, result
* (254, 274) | 8.871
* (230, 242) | 8.881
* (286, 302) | 7.35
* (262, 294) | 8.808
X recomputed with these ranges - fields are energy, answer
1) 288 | 9.063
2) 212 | 10.18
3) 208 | 9.644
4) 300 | 7.35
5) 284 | 9.021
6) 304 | 6.953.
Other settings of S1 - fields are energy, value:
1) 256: 8.871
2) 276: 8.808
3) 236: 8.881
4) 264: 9.482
